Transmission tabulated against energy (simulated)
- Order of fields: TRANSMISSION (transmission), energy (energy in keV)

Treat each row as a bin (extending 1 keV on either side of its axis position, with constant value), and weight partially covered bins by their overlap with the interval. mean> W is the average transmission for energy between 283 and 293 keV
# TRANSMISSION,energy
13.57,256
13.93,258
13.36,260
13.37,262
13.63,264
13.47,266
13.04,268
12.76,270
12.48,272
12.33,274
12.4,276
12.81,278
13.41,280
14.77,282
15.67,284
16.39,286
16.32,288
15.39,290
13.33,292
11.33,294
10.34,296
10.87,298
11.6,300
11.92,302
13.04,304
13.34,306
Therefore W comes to 15.4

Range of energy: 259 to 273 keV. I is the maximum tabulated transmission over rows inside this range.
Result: 13.63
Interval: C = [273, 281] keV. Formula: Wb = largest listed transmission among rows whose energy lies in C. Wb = 13.41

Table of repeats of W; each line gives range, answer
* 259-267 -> 13.5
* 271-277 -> 12.4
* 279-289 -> 15.3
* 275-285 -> 13.8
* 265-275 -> 12.8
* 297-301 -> 11.2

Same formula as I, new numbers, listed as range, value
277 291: 16.39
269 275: 12.76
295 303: 11.92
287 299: 16.32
